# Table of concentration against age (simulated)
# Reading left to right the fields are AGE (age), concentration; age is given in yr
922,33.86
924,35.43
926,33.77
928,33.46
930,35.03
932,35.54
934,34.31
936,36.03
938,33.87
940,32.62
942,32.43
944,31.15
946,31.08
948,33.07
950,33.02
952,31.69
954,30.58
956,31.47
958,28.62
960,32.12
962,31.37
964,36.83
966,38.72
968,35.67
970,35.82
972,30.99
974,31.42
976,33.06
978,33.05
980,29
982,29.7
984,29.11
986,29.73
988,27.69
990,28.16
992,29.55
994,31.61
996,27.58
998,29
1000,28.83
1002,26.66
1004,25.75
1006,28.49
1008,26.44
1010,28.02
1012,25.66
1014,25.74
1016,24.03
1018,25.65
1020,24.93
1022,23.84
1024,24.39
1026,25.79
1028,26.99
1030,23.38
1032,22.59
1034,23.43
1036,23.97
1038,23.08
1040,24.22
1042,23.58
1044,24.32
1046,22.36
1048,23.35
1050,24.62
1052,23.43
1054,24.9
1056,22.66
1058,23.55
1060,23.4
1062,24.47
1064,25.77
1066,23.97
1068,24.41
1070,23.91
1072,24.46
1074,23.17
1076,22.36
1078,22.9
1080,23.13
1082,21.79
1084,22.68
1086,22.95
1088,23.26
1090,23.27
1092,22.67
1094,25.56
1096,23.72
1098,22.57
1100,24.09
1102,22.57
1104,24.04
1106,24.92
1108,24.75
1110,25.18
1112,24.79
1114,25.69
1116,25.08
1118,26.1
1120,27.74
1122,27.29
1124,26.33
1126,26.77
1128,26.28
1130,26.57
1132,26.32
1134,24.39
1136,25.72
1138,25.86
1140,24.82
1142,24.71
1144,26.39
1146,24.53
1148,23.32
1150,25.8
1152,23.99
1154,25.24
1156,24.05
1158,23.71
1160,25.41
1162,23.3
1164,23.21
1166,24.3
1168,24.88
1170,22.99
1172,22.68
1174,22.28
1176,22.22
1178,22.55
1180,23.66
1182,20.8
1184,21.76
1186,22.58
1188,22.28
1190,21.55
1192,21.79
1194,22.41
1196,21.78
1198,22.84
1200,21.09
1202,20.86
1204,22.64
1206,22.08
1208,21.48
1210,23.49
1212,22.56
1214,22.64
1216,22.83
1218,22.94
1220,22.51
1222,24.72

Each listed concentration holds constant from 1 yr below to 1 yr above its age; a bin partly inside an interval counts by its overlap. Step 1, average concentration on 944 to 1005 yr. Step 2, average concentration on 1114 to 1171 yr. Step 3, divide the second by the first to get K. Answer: 0.81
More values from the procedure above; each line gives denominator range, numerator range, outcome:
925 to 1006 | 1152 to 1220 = 0.72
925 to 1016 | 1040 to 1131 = 0.78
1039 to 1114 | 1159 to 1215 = 0.95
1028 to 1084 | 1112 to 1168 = 1.07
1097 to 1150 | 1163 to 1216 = 0.89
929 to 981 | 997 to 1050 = 0.76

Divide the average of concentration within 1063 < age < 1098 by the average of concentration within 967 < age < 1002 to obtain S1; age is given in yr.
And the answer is 0.77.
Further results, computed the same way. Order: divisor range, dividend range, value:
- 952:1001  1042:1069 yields 0.77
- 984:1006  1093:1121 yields 0.87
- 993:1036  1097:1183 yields 0.94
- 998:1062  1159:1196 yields 0.92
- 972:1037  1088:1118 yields 0.89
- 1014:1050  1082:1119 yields 0.99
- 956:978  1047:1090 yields 0.71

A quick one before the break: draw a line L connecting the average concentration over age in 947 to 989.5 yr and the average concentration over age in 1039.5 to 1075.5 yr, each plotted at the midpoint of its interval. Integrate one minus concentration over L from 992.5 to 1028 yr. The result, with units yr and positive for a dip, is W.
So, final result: 1.93 yr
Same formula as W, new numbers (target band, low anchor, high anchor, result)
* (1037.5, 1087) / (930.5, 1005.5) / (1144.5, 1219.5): 7.44 yr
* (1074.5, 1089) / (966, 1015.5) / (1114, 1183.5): 2.18 yr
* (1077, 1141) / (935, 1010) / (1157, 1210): 2.15 yr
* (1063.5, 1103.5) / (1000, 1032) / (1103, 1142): 3.52 yr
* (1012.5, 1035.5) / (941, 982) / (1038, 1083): 1.96 yr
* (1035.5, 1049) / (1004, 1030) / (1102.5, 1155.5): 1.12 yr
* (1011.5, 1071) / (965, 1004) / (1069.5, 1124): 6.85 yr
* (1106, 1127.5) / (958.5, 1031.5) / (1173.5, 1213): -1.01 yr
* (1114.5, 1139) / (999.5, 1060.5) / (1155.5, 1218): -2.85 yr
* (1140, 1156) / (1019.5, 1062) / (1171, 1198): -1.52 yr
